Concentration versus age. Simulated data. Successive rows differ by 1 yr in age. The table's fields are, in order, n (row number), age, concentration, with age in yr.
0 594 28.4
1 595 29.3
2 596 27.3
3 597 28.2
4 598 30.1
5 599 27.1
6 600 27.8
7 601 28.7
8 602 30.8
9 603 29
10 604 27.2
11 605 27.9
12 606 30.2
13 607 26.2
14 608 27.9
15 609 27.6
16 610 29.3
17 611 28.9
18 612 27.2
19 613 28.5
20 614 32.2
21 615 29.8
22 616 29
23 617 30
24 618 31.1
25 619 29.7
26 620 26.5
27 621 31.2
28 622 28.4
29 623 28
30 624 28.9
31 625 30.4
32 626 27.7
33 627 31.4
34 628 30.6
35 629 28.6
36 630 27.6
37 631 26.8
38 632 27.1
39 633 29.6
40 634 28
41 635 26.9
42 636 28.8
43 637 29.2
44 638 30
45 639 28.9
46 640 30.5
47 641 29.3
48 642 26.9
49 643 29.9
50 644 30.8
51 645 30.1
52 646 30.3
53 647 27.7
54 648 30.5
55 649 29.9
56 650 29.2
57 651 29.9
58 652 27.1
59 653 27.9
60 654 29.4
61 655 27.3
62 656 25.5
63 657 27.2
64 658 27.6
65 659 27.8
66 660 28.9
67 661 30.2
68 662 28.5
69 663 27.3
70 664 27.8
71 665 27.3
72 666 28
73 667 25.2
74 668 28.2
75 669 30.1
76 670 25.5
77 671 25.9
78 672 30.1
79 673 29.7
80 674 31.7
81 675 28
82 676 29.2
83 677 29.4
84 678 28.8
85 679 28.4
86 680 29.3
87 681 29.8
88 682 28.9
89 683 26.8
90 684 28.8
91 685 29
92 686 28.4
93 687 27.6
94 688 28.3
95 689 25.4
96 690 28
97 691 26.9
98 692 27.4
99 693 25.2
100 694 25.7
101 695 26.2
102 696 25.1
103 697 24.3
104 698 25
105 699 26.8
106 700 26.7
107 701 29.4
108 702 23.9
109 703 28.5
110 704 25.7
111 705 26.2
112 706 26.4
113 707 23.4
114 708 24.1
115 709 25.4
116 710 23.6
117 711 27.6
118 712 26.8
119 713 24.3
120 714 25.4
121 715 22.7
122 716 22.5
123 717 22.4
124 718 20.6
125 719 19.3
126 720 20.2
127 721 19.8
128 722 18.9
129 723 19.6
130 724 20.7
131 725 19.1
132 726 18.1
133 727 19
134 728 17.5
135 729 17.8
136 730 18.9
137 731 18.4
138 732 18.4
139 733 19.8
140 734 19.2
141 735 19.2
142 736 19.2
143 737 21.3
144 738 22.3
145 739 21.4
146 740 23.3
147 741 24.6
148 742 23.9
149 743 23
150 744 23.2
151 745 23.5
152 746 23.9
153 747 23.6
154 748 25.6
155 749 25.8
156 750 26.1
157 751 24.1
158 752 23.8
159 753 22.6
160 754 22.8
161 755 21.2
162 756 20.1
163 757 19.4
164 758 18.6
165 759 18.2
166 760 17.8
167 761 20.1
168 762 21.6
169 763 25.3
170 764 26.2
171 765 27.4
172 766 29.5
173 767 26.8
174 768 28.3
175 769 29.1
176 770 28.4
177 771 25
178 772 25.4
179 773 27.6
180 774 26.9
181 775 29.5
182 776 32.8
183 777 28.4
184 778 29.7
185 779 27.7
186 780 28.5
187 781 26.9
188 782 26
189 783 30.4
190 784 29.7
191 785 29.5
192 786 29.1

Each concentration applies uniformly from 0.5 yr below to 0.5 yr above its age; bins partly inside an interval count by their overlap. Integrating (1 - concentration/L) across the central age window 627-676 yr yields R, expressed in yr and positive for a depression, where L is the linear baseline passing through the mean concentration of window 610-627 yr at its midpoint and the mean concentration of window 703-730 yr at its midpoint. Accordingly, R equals -3.1 yr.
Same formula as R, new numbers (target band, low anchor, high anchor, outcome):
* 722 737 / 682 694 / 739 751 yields 3.60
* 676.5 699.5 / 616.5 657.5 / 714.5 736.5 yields -3.72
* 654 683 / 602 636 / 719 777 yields -1.99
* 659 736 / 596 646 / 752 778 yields 4.87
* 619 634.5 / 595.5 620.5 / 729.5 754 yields -0.51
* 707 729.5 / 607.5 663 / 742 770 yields 3.28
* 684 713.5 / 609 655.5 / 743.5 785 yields 0.98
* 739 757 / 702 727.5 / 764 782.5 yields 1.61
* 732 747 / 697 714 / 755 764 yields 0.35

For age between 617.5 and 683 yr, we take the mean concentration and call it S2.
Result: 28.7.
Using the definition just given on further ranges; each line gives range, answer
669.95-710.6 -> 27.2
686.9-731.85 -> 23.6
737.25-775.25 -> 24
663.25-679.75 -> 28.3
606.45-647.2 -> 29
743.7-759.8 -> 22.6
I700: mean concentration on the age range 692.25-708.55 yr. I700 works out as 25.8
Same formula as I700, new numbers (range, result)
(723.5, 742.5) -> 20.1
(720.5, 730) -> 18.9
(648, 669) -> 28.1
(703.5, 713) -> 25.4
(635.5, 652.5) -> 29.4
